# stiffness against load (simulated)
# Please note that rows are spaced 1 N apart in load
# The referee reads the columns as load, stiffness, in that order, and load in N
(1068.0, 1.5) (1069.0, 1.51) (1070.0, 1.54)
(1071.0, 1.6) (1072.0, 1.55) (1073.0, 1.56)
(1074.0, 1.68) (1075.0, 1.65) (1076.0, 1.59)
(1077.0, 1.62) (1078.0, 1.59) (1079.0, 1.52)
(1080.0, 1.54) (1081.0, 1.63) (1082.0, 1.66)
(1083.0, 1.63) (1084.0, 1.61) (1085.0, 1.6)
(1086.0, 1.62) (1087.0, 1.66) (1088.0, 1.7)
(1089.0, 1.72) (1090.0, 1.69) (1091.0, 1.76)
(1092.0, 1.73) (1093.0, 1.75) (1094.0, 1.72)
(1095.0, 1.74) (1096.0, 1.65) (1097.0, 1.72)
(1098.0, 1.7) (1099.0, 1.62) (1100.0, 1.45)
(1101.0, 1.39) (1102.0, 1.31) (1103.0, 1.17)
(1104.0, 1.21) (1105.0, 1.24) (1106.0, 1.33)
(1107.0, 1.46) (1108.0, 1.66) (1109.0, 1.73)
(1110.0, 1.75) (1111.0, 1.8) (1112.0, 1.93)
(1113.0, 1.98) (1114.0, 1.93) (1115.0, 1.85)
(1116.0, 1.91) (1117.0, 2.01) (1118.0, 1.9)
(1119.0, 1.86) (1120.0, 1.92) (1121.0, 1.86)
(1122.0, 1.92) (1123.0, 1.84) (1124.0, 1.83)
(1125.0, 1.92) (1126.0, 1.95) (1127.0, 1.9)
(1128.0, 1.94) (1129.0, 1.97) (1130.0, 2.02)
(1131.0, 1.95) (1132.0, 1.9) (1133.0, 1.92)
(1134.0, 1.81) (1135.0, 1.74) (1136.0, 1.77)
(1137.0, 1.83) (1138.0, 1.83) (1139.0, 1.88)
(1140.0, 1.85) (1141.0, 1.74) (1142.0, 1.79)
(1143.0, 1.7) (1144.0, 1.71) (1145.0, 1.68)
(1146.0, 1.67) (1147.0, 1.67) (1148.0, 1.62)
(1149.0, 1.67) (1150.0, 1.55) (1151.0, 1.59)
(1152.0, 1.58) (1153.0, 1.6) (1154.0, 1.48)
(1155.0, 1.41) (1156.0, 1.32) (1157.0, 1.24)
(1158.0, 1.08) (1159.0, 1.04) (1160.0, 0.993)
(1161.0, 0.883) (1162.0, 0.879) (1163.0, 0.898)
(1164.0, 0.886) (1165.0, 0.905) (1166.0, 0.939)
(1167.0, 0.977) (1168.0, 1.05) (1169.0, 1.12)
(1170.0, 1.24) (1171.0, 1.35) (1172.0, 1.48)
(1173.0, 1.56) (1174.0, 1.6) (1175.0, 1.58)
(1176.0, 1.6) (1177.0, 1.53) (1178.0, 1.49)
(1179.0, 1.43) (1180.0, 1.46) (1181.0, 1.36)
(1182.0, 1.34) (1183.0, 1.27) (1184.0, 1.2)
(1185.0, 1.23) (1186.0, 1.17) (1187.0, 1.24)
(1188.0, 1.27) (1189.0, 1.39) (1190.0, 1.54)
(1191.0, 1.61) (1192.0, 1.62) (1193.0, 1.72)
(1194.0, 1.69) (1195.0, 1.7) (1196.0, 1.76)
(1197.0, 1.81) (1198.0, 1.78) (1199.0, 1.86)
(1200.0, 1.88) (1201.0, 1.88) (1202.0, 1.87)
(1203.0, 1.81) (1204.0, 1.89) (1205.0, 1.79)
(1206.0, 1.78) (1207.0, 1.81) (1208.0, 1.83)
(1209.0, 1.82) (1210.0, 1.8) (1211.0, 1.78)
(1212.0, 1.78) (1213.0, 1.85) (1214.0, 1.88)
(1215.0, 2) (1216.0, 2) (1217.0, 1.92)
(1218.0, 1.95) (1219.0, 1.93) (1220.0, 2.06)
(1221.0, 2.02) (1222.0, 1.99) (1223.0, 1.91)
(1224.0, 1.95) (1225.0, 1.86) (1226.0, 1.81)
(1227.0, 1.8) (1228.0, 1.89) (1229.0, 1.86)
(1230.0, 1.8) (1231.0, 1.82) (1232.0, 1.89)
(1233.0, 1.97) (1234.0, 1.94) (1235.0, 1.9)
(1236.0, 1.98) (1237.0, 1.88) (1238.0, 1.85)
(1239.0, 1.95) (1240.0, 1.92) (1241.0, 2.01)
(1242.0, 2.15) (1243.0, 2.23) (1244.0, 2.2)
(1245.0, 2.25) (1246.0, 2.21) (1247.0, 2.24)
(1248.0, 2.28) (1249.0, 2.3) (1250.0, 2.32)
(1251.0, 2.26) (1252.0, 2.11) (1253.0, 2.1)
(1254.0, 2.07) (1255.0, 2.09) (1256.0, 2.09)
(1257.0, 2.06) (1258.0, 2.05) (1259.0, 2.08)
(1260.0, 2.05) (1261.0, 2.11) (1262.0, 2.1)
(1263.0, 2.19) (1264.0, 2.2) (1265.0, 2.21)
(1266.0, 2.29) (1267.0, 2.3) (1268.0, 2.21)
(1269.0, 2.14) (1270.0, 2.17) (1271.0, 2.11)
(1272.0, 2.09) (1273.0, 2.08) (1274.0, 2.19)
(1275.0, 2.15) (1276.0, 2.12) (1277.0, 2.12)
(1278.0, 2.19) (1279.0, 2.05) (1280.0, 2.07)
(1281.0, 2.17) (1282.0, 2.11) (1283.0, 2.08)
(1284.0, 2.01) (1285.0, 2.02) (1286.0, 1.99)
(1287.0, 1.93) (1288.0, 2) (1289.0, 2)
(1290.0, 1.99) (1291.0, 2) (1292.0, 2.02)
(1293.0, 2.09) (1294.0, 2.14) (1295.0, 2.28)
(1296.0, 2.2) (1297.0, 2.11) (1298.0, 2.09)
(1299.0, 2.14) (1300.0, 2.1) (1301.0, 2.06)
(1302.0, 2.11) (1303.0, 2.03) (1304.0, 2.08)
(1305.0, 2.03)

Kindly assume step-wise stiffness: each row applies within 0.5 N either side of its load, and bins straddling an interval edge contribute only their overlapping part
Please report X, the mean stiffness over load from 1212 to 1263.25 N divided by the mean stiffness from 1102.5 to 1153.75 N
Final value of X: 1.15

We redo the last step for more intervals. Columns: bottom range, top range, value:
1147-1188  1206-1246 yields 1.49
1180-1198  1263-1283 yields 1.46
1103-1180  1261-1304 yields 1.33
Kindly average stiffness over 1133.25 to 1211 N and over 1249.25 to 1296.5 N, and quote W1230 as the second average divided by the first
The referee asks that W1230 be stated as 1.40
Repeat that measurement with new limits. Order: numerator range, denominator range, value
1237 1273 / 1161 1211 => 1.44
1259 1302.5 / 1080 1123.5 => 1.26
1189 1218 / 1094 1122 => 1.07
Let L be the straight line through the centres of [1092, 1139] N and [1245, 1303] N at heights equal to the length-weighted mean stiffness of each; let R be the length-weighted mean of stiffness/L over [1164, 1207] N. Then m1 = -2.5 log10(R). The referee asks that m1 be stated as 0.27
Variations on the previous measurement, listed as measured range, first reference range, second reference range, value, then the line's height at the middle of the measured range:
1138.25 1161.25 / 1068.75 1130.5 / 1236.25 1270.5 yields 0.20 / 1.84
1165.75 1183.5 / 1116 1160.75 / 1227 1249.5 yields 0.32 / 1.82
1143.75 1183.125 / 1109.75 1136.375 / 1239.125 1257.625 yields 0.42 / 1.98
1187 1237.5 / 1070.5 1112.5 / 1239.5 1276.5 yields 0.10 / 2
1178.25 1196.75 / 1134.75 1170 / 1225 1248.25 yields 0.14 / 1.65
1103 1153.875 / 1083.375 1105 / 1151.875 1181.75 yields -0.23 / 1.43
